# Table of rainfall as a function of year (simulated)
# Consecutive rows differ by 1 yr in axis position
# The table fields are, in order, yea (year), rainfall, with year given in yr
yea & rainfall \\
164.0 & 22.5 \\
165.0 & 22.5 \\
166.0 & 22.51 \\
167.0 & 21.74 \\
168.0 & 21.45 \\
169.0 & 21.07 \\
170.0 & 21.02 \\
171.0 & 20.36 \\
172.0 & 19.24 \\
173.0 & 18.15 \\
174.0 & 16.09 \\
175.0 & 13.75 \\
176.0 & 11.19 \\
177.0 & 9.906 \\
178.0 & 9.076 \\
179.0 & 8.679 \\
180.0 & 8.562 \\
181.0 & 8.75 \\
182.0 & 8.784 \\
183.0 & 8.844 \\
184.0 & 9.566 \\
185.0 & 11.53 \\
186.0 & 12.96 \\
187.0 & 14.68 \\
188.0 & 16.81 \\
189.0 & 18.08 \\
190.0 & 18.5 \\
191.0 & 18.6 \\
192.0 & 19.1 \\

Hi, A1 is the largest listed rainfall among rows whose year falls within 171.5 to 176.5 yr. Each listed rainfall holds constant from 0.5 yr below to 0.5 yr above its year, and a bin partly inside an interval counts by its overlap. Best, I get 19.24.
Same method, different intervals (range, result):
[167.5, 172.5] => 21.45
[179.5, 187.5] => 14.68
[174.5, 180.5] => 13.75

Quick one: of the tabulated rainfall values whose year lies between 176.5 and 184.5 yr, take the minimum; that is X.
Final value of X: 8.562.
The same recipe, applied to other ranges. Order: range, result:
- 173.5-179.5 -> 8.679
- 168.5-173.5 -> 18.15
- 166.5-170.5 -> 21.02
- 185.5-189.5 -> 12.96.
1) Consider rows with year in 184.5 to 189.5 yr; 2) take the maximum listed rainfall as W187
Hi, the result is 18.08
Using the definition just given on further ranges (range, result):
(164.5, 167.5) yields 22.51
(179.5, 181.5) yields 8.75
